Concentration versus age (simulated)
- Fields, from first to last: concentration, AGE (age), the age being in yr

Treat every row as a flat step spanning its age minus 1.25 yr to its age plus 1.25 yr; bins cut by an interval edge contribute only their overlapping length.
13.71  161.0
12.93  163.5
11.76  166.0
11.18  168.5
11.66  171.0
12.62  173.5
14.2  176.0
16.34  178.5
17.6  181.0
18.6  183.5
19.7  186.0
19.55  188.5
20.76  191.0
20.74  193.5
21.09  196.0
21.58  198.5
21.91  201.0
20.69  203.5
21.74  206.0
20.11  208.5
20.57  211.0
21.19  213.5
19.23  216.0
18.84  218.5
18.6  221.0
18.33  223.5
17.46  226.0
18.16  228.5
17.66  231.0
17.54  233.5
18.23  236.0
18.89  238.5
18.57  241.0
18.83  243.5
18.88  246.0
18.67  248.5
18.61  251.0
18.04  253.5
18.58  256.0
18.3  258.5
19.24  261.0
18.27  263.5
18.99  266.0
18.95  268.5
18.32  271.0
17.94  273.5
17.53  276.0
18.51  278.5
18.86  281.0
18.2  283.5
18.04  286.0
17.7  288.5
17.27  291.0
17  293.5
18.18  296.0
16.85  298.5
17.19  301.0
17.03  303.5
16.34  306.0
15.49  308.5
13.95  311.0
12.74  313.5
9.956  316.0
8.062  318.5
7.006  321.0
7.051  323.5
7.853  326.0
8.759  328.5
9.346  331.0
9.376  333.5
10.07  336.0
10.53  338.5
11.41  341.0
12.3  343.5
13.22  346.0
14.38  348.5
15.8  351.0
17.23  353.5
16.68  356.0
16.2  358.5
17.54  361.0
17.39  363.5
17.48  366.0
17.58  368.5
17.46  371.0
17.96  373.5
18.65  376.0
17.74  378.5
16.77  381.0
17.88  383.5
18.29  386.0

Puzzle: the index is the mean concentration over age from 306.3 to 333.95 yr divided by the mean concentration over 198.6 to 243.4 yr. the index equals 0.5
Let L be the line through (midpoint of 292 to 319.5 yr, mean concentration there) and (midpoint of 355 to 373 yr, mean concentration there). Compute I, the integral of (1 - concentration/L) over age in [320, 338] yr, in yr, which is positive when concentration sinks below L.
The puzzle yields 8.2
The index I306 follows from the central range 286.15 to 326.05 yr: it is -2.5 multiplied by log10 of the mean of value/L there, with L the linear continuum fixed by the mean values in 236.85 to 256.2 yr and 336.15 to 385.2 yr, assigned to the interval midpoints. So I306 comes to 0.23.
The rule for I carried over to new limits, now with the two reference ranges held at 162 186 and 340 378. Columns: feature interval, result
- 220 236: -3.3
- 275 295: -3.2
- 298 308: -0.7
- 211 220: -3.1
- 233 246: -3.0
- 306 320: 3.0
